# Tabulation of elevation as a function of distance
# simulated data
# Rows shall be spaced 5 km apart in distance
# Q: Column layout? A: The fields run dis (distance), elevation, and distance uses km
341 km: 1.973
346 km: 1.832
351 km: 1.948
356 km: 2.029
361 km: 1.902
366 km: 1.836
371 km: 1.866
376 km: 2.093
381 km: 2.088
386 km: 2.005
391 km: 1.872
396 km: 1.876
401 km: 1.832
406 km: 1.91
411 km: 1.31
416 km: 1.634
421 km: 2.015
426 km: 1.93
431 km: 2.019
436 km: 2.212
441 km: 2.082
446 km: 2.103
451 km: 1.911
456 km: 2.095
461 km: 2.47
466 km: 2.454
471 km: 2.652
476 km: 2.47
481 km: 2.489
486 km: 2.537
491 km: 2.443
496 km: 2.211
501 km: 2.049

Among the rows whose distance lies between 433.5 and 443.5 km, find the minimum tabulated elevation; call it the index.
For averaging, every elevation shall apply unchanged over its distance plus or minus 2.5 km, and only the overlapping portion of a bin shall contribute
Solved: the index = 2.082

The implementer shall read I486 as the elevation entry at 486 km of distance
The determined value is 2.537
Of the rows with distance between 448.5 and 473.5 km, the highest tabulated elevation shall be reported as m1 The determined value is 2.652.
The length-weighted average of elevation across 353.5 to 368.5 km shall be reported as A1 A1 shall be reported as 1.92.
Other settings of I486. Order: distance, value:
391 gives 1.872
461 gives 2.47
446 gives 2.103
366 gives 1.836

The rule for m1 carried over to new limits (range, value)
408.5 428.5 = 2.015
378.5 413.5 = 2.088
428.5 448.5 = 2.212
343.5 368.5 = 2.029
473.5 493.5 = 2.537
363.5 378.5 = 2.093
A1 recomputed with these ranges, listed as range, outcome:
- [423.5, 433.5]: 1.97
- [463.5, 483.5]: 2.52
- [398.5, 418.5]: 1.67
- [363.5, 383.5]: 1.97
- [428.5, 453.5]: 2.07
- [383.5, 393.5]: 1.94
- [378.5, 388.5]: 2.05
